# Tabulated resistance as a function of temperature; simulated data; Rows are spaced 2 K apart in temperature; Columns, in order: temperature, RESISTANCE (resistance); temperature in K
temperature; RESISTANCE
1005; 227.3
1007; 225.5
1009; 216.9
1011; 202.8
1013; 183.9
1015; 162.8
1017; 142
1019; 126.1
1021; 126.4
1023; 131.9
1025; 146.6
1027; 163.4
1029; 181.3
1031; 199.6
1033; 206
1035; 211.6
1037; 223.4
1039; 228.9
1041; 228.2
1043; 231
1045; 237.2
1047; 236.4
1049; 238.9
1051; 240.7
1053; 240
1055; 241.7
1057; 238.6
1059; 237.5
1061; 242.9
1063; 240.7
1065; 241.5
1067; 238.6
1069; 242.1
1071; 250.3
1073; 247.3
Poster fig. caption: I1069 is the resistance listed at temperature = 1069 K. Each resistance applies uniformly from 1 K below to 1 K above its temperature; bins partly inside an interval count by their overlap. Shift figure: 242.1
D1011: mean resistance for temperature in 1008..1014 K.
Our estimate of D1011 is 201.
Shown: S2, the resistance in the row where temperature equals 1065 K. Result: 241.5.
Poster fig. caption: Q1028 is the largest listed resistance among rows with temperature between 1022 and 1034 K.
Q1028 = 206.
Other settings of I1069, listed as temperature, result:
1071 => 250.3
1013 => 183.9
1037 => 223.4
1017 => 142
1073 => 247.3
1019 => 126.1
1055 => 241.7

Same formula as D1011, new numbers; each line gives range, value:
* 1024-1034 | 179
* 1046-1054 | 239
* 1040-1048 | 233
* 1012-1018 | 163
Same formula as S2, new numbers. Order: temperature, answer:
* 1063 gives 240.7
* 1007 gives 225.5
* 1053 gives 240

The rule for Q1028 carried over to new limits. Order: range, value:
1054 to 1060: 241.7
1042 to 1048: 237.2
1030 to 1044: 231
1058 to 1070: 242.9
